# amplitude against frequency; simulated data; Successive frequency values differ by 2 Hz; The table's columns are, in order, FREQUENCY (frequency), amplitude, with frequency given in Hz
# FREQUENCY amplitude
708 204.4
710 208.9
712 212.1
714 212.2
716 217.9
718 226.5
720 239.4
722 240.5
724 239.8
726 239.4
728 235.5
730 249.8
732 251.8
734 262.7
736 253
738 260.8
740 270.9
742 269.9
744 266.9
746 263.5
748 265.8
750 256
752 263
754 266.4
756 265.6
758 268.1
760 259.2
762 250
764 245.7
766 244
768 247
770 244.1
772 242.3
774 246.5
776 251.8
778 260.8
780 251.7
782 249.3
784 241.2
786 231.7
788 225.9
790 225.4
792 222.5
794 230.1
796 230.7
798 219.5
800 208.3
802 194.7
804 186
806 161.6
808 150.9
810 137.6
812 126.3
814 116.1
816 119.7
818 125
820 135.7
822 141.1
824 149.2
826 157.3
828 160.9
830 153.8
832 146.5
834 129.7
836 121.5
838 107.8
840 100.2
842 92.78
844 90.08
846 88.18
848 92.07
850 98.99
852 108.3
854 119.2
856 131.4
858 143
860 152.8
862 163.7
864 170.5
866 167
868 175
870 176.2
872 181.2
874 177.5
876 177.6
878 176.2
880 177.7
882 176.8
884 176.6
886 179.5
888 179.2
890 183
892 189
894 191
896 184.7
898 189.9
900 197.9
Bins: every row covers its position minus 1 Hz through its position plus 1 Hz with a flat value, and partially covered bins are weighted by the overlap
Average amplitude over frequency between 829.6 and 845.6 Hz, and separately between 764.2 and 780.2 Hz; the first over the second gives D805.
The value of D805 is 0.46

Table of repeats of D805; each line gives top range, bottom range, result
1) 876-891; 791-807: 0.86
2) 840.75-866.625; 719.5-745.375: 0.49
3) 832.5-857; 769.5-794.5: 0.45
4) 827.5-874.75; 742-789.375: 0.53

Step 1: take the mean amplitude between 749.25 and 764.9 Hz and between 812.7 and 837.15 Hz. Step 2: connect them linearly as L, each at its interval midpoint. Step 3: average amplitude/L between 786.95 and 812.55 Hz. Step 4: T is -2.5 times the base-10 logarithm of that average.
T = -0.06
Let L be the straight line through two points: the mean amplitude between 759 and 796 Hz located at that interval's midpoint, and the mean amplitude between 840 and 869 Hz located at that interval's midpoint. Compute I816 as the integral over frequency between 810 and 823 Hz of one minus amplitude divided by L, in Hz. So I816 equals 3.9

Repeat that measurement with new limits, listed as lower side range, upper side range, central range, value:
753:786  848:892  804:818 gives 4.97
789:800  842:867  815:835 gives 3.61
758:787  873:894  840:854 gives 7.27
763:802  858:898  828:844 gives 6.38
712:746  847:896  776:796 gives -2.45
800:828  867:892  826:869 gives 8.99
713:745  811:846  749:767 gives -3.95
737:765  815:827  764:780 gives -1.68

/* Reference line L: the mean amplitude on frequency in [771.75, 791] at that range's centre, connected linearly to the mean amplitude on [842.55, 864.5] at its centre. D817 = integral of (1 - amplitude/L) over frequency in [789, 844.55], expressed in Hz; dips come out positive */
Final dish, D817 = 9.0 Hz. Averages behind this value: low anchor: 243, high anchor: 122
